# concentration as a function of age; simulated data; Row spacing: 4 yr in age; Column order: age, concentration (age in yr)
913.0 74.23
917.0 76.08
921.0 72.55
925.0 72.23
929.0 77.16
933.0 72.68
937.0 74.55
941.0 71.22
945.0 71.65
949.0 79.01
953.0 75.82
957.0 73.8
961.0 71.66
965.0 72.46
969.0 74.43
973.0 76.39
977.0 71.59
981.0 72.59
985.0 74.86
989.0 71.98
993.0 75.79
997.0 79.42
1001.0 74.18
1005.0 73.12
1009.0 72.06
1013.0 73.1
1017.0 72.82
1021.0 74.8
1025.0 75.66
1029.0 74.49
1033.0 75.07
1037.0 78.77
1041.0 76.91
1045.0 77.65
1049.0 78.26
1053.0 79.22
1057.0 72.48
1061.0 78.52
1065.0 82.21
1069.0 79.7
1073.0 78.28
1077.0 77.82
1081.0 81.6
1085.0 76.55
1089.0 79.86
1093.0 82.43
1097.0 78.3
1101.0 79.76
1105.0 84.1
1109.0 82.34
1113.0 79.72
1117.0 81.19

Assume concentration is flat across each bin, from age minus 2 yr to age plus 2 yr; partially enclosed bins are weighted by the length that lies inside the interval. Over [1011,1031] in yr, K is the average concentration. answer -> 74.2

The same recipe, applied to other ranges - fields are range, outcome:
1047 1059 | 76.7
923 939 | 74.2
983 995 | 74.2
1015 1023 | 73.8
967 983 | 73.8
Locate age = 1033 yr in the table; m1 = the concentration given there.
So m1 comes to 75.07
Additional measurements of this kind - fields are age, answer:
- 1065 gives 82.21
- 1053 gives 79.22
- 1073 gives 78.28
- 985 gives 74.86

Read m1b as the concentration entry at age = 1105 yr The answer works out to 84.1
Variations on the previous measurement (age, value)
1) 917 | 76.08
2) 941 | 71.22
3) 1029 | 74.49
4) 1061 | 78.52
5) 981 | 72.59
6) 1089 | 79.86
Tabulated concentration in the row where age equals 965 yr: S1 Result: 72.46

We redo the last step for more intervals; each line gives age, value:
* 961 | 71.66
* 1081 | 81.6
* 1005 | 73.12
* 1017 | 72.82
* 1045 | 77.65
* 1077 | 77.82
